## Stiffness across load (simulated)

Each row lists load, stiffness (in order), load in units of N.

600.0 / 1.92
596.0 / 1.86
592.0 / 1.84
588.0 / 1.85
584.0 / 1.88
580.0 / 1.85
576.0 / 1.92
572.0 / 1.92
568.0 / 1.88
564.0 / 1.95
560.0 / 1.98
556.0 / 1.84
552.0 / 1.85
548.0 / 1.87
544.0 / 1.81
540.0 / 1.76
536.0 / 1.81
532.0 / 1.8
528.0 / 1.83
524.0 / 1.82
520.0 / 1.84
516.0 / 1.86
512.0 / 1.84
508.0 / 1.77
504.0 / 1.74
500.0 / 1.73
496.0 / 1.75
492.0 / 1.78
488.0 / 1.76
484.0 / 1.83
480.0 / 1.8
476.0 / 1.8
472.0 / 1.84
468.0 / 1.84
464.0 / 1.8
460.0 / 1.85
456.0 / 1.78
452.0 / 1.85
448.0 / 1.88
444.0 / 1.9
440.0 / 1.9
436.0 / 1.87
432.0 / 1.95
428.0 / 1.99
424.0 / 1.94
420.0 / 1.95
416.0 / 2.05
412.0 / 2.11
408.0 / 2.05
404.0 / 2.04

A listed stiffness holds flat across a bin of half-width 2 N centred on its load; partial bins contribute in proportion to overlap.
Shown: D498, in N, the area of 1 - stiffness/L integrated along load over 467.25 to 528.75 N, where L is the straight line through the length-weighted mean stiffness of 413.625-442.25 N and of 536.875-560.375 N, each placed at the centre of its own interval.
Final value 2.8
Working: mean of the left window 1.95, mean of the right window 1.84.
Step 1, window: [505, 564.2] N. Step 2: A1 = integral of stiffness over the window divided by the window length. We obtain 1.84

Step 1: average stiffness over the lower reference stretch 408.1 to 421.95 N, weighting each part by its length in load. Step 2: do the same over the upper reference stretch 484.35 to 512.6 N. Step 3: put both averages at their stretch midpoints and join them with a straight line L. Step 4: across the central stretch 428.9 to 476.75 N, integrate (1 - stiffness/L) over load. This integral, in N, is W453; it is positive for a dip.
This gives 1.40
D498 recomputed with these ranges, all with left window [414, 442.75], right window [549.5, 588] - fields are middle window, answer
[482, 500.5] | 1.45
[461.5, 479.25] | 1.04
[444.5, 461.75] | 0.84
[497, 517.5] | 1.43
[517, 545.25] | 1.43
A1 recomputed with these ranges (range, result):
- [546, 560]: 1.87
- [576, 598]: 1.86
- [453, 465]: 1.81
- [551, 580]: 1.9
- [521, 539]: 1.81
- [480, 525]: 1.79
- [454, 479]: 1.82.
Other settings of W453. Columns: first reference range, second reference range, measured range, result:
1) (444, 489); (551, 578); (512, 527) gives 0.2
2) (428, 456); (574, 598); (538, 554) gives 0.4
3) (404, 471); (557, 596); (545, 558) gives 0.3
